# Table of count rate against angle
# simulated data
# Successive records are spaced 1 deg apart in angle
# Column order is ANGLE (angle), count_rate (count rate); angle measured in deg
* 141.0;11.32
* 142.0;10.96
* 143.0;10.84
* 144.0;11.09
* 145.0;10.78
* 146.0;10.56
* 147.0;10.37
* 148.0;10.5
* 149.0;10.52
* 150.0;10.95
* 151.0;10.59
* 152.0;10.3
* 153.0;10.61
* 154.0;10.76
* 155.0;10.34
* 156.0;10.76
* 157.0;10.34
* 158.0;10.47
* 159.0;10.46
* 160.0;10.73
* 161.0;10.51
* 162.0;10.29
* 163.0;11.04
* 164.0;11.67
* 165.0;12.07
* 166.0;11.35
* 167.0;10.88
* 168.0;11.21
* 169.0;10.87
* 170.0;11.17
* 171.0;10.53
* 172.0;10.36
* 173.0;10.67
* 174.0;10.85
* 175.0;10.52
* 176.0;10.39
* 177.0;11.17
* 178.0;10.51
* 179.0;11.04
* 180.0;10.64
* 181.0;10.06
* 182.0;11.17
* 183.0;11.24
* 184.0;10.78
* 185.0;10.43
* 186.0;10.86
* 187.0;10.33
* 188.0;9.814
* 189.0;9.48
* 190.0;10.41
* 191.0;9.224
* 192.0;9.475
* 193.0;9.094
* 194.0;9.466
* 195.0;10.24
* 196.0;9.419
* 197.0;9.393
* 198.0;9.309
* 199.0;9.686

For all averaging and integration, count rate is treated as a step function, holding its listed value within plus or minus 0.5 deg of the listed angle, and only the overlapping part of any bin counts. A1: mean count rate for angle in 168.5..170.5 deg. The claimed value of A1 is 11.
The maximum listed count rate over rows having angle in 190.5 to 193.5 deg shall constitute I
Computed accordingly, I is 9.475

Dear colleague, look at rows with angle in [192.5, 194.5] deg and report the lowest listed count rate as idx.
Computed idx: 9.094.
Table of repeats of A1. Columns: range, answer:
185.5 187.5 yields 10.6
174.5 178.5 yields 10.6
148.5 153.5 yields 10.6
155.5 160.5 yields 10.6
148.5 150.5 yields 10.7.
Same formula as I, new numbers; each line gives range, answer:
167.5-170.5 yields 11.21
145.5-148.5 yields 10.56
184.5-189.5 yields 10.86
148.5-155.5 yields 10.95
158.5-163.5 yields 11.04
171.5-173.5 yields 10.67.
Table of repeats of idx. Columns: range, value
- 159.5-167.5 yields 10.29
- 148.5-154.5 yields 10.3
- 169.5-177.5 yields 10.36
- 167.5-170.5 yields 10.87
